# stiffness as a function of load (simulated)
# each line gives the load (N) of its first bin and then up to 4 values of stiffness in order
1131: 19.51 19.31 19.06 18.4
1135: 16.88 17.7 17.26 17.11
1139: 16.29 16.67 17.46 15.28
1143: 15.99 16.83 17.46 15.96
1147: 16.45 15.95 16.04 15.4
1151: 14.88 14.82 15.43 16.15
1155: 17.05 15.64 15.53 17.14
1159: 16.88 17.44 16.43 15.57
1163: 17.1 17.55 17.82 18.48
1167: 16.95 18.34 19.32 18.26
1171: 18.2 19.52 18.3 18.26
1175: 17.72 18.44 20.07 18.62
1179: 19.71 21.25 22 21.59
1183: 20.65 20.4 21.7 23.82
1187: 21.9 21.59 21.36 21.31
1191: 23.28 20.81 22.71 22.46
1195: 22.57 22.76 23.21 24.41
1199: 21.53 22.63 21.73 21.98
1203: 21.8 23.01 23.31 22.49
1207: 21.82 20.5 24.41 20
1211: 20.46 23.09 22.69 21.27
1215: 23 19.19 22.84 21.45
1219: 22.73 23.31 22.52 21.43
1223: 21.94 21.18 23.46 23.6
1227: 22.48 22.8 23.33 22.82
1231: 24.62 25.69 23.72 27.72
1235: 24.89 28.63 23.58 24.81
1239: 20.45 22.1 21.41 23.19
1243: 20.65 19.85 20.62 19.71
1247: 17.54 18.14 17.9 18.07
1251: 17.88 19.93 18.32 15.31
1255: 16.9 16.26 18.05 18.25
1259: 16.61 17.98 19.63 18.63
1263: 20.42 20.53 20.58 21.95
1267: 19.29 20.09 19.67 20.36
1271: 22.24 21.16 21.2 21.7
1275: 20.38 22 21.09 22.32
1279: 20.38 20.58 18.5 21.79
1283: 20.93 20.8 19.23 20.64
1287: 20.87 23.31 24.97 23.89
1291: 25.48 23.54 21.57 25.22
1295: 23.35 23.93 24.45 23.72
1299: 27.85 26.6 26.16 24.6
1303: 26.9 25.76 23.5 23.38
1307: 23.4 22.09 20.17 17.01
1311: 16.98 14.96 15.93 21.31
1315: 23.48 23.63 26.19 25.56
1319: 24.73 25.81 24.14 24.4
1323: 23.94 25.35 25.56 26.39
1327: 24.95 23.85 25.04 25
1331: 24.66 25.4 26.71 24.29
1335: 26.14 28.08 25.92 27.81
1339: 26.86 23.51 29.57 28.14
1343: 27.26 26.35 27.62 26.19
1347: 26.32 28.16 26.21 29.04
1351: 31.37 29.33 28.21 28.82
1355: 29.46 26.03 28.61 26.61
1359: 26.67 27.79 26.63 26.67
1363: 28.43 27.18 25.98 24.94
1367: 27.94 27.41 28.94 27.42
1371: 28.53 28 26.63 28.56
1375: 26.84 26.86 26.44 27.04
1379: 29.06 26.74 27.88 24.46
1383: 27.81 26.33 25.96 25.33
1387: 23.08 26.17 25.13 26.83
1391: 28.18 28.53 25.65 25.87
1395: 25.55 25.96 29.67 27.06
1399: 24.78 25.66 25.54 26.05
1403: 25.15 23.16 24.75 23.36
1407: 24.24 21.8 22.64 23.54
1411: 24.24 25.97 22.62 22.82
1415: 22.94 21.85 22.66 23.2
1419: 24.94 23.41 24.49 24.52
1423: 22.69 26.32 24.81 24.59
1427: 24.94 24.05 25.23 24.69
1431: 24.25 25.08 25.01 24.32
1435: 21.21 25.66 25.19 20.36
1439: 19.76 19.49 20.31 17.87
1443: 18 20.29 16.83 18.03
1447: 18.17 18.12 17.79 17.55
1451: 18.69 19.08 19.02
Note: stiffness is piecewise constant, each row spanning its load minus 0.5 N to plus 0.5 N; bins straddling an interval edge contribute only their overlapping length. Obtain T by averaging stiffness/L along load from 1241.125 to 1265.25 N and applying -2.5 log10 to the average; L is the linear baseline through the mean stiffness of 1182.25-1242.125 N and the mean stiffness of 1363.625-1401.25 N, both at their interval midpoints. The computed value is 0.246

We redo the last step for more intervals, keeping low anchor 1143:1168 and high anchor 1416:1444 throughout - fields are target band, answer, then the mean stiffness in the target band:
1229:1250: -0.20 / 22.3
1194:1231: -0.24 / 22.4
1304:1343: -0.17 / 24.1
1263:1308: -0.15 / 22.5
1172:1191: -0.20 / 20.5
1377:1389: -0.19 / 26.3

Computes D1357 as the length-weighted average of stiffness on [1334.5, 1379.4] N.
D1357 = 27.5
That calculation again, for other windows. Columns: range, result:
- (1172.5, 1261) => 21.4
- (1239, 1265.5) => 19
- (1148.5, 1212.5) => 19.8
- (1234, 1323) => 21.5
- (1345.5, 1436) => 25.9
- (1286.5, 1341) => 24.1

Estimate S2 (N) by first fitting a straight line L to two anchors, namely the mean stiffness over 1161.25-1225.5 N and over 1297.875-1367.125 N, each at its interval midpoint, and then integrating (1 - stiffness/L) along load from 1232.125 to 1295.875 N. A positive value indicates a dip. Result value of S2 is 6.31 N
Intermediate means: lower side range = 21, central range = 20.9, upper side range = 25.5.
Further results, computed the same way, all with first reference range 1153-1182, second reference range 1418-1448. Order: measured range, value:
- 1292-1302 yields -2.2 N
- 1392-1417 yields -3.0 N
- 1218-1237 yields -4.6 N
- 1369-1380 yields -3.1 N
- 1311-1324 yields -1.4 N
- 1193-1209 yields -3.4 N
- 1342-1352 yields -3.2 N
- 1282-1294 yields -1.4 N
